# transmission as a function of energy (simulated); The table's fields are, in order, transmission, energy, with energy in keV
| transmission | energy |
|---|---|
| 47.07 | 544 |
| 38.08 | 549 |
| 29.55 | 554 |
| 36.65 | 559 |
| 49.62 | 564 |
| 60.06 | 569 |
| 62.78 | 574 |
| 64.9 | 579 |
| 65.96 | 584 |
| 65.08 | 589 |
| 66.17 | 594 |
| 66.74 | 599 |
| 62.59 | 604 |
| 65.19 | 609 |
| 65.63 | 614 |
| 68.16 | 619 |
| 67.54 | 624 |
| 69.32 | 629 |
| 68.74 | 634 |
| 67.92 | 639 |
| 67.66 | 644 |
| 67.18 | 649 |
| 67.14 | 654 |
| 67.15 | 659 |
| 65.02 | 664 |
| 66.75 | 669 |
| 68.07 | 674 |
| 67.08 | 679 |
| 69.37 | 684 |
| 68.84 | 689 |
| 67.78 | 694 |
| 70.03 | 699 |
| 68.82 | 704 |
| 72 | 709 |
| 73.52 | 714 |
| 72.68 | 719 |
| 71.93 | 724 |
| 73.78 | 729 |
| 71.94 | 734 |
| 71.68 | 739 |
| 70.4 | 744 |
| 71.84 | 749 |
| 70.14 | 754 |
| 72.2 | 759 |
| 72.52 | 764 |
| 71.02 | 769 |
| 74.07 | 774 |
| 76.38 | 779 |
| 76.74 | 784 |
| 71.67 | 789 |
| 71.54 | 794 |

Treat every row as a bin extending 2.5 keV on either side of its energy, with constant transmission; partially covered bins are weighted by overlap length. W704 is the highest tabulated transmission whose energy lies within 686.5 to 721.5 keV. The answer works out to 73.52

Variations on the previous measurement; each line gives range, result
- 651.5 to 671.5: 67.15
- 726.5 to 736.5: 73.78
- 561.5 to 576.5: 62.78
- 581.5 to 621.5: 68.16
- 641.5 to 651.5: 67.66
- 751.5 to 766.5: 72.52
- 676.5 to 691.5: 69.37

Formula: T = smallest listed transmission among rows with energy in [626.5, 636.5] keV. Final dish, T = 68.74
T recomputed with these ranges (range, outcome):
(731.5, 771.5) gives 70.14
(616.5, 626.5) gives 67.54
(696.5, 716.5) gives 68.82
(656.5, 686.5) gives 65.02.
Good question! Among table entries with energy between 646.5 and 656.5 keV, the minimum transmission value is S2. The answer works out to 67.14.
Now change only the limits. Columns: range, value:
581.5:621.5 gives 62.59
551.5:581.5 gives 29.55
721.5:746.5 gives 70.4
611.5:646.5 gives 65.63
